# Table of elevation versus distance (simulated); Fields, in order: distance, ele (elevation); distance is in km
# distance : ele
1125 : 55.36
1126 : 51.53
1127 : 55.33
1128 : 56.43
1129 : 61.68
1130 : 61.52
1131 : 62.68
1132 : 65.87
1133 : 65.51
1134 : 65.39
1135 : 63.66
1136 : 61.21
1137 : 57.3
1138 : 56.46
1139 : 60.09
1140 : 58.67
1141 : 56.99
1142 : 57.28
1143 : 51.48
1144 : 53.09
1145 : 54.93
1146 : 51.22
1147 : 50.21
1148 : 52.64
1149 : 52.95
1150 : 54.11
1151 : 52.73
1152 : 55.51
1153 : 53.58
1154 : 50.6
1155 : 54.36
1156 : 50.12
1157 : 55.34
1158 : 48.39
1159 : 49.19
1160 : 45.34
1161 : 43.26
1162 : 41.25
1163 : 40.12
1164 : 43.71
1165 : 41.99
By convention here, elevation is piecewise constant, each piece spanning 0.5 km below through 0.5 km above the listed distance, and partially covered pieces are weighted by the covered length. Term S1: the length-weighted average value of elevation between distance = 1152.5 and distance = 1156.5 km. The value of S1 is 52.2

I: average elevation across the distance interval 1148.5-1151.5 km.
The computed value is 53.3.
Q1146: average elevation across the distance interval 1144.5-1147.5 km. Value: 52.1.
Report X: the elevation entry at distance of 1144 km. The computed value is 53.09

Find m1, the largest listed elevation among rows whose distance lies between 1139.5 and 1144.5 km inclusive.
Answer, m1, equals 58.67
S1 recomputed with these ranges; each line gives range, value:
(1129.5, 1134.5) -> 64.2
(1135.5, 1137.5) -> 59.3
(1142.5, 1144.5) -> 52.3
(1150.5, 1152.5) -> 54.1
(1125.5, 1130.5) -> 57.3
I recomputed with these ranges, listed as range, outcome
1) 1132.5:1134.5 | 65.5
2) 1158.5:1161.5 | 45.9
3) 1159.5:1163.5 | 42.5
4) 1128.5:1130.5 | 61.6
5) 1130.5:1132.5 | 64.3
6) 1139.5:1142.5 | 57.6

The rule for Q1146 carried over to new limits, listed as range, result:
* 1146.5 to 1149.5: 51.9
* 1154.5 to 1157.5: 53.3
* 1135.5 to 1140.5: 58.7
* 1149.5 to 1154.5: 53.3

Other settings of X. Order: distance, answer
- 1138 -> 56.46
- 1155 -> 54.36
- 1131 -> 62.68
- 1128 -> 56.43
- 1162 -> 41.25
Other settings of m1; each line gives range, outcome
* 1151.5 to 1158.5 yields 55.51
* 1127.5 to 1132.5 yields 65.87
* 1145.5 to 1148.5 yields 52.64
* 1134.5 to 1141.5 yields 63.66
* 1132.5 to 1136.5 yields 65.51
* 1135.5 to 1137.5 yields 61.21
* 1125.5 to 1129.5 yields 61.68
